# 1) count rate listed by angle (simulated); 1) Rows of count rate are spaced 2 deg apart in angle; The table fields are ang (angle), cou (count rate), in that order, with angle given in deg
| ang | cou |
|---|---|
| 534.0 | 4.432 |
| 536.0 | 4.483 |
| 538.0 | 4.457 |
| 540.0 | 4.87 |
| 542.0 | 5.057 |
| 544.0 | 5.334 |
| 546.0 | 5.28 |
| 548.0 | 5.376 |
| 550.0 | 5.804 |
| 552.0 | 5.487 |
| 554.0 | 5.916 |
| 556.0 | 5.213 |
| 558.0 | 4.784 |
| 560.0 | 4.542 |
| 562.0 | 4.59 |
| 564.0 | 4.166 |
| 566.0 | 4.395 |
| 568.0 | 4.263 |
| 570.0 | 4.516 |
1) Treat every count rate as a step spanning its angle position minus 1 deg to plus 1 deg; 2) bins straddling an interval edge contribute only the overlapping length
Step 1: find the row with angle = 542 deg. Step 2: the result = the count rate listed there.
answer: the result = 5.057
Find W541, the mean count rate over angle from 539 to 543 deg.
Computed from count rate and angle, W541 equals 4.96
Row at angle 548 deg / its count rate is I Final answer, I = 5.376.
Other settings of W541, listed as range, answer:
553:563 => 5.01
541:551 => 5.37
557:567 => 4.5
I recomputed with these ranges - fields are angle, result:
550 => 5.804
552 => 5.487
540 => 4.87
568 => 4.263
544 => 5.334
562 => 4.59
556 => 5.213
